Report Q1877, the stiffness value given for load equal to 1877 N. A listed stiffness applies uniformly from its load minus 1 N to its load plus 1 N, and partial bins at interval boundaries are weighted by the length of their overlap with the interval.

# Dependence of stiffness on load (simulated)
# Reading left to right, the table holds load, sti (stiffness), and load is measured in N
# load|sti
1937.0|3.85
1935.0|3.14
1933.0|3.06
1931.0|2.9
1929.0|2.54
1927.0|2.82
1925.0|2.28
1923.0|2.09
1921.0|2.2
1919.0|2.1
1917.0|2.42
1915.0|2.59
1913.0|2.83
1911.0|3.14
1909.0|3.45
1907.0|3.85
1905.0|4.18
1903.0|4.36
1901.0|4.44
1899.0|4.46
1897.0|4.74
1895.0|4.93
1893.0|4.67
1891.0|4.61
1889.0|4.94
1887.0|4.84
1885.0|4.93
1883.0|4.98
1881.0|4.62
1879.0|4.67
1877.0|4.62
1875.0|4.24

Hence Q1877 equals 4.62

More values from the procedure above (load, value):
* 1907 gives 3.85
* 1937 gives 3.85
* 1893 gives 4.67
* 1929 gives 2.54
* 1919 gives 2.1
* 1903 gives 4.36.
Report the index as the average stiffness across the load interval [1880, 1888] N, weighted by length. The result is 4.84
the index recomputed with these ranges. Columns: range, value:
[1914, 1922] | 2.33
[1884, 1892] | 4.83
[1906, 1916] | 3.17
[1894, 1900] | 4.71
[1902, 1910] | 3.96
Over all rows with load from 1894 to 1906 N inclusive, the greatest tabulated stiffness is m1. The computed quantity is 4.93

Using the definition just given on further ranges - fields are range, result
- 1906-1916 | 3.85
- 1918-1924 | 2.2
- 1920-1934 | 3.06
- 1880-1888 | 4.98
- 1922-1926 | 2.28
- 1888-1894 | 4.94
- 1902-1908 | 4.36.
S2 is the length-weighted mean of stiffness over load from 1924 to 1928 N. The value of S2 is 2.55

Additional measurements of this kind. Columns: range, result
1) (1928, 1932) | 2.72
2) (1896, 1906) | 4.44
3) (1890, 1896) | 4.74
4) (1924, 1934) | 2.72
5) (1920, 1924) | 2.15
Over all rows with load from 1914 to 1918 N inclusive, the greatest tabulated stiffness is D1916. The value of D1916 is 2.59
